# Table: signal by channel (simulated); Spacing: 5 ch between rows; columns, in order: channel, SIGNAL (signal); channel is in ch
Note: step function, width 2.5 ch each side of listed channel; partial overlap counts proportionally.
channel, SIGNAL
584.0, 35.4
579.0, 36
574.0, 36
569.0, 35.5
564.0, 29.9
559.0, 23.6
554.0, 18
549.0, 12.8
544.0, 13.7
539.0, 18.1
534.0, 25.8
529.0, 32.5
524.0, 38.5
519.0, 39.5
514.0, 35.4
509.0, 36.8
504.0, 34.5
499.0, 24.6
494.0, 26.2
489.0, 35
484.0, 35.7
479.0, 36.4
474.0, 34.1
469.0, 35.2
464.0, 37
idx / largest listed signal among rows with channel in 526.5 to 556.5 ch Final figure 32.5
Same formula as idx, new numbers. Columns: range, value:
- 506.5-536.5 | 39.5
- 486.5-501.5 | 35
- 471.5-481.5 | 36.4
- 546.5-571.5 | 35.5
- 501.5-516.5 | 36.8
